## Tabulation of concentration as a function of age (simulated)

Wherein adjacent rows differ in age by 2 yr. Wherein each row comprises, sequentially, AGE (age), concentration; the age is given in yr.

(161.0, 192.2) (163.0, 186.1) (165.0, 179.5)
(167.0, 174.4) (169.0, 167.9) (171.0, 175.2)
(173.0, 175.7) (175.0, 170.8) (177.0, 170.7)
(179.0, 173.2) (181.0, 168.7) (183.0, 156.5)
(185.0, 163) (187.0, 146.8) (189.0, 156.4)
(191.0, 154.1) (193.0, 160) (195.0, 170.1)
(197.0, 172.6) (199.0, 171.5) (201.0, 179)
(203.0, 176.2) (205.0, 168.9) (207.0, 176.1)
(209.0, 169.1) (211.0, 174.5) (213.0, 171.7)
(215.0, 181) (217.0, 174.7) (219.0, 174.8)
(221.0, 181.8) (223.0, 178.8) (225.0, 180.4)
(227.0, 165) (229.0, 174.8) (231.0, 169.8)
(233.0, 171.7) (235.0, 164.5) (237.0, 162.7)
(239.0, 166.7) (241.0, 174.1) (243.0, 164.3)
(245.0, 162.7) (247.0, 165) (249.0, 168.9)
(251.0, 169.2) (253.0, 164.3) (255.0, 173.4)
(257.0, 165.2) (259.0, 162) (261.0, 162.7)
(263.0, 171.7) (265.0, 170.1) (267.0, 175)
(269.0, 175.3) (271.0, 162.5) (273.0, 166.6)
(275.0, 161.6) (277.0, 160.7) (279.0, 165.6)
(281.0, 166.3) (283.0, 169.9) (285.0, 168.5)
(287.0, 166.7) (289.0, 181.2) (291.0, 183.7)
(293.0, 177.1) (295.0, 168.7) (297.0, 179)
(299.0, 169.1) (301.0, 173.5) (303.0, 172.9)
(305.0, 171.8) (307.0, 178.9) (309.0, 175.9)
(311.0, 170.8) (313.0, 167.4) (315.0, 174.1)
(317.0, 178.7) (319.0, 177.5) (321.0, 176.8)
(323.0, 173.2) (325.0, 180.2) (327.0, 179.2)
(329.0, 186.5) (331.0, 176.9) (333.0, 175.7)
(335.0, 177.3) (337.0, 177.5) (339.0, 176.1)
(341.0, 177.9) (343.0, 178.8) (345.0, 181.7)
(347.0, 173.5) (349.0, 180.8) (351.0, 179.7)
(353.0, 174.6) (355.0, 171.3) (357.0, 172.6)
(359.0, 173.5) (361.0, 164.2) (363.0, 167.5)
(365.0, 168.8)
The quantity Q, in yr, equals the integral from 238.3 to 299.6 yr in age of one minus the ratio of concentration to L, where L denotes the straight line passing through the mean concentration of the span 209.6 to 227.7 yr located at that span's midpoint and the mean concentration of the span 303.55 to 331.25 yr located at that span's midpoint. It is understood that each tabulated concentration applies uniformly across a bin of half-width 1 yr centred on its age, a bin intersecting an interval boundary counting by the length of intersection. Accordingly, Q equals 2.5 yr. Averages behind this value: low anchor 176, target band 169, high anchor 176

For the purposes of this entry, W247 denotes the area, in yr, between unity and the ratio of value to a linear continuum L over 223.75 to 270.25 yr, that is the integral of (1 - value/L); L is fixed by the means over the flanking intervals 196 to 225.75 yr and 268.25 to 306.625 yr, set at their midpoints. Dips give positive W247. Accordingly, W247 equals 1.2 yr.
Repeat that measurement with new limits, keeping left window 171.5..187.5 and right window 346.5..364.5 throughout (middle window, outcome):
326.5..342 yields -0.6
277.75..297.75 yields -0.2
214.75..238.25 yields -0.7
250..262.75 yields 0.2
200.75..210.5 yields -0.3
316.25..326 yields -0.3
